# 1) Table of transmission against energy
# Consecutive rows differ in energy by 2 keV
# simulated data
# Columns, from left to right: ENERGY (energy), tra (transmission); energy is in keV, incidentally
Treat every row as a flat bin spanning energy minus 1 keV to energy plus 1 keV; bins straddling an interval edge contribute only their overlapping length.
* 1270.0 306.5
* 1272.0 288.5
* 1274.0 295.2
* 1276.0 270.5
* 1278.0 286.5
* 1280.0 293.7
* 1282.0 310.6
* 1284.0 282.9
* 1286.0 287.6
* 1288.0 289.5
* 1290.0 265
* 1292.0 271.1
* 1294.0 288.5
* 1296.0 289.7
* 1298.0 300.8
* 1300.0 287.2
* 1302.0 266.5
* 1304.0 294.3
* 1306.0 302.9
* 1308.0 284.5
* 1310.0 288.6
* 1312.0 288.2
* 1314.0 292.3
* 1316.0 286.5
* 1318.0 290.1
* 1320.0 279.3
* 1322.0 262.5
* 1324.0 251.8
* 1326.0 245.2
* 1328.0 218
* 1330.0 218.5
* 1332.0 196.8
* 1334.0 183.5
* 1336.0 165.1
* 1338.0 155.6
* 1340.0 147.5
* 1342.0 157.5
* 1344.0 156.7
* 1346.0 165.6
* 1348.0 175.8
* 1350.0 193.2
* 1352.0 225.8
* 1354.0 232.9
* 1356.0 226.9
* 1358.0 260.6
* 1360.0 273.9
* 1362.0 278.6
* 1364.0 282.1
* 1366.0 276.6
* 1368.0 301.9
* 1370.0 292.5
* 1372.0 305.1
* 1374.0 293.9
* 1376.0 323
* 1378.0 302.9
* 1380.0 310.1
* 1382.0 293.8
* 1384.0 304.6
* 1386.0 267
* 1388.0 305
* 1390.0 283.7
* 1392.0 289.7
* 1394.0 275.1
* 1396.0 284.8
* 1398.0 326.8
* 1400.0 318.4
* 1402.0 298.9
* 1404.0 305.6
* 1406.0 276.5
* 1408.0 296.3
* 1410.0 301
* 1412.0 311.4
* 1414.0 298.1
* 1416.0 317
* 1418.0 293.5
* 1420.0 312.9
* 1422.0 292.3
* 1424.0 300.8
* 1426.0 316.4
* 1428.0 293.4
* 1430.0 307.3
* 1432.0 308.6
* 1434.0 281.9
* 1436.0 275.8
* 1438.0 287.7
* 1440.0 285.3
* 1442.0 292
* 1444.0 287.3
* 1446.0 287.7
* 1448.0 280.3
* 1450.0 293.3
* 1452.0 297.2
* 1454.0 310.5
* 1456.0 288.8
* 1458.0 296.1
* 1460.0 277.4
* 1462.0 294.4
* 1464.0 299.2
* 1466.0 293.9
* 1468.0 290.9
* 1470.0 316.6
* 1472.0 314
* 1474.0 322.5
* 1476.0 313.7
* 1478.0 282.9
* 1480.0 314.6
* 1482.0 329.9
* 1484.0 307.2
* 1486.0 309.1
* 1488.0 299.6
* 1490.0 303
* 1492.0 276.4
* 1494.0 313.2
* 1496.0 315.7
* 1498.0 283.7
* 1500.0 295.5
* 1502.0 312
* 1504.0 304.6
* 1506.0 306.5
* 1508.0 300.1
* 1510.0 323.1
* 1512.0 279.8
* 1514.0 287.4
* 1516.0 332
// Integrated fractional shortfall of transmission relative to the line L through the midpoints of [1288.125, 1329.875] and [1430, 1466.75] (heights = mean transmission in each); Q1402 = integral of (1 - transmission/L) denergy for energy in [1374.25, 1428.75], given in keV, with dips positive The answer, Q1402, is -2.6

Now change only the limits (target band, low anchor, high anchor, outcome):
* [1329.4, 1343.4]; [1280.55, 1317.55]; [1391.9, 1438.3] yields 5.68 keV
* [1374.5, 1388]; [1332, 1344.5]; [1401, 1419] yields -3.05 keV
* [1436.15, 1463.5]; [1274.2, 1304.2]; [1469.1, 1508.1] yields 1.07 keV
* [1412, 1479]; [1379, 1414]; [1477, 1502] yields 0.59 keV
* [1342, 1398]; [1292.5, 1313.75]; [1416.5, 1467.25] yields 5.08 keV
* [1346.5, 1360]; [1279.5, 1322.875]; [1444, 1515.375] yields 3.22 keV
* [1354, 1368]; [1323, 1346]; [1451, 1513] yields -3.78 keV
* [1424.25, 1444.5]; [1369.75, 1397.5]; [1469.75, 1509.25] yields 0.45 keV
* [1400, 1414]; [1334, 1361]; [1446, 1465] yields -2.87 keV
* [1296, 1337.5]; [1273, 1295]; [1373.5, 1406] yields 4.26 keV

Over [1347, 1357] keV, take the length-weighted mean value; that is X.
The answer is 211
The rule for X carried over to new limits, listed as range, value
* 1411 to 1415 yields 305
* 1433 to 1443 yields 285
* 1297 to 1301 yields 294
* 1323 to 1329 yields 238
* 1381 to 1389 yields 293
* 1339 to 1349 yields 161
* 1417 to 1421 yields 303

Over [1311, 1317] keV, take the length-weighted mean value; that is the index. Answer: 289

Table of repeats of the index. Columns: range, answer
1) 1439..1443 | 289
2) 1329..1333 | 208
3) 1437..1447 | 288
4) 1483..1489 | 305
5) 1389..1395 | 283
